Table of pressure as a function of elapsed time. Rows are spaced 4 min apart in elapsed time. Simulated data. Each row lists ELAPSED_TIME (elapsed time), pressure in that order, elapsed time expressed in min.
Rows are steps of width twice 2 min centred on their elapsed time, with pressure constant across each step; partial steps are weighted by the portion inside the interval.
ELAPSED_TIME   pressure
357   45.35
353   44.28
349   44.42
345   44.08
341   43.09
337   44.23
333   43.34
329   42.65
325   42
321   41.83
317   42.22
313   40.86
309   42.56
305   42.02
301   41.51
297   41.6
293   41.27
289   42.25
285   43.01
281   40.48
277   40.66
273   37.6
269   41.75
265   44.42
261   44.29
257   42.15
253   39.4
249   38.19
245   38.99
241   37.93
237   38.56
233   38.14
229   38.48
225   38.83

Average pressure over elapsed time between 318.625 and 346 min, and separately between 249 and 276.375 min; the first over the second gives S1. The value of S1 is 1.04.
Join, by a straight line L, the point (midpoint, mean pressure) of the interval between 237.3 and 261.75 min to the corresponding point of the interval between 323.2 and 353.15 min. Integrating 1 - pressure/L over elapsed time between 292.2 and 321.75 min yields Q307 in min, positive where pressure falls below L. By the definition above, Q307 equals 0.3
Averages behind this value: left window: 39.8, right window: 43.5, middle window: 41.7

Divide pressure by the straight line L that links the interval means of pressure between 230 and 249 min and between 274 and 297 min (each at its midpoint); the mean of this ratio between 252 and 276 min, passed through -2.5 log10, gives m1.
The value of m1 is -0.05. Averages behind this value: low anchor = 38.4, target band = 41.7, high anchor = 41.4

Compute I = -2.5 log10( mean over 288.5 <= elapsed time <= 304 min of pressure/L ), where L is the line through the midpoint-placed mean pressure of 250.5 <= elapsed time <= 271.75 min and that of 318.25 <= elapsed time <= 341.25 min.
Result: 0.02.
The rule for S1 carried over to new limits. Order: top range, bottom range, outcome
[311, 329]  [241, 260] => 1.05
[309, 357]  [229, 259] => 1.10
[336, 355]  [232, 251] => 1.15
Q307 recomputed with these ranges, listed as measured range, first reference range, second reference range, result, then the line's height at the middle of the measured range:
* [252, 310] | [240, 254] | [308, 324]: -2.16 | 40.2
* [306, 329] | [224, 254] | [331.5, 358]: 0.37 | 42.6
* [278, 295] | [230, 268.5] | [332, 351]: 0.00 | 41.7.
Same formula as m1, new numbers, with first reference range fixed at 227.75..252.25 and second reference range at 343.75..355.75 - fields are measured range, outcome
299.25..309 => -0.001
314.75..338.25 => 0.011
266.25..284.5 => -0.005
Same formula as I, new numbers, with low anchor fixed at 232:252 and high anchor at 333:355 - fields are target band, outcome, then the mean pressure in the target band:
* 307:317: 0.01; 41.8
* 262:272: -0.08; 42.7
